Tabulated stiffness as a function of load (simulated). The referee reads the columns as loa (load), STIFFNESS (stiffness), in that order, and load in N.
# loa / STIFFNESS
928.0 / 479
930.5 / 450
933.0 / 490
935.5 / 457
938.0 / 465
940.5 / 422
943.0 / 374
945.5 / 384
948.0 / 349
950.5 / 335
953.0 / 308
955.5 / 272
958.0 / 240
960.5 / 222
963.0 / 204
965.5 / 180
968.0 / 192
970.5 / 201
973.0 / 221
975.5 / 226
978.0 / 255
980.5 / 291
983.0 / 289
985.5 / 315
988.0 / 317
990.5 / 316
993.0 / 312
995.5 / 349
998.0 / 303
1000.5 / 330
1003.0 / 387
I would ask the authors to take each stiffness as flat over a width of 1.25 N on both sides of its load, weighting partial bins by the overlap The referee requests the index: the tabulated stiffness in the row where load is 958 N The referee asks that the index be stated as 240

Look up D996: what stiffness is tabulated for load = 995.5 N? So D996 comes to 349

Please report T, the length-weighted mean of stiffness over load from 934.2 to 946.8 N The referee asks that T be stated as 420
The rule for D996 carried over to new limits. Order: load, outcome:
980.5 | 291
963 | 204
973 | 221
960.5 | 222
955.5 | 272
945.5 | 384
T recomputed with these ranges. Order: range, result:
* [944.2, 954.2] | 344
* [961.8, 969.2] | 192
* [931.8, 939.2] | 471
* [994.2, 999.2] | 326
